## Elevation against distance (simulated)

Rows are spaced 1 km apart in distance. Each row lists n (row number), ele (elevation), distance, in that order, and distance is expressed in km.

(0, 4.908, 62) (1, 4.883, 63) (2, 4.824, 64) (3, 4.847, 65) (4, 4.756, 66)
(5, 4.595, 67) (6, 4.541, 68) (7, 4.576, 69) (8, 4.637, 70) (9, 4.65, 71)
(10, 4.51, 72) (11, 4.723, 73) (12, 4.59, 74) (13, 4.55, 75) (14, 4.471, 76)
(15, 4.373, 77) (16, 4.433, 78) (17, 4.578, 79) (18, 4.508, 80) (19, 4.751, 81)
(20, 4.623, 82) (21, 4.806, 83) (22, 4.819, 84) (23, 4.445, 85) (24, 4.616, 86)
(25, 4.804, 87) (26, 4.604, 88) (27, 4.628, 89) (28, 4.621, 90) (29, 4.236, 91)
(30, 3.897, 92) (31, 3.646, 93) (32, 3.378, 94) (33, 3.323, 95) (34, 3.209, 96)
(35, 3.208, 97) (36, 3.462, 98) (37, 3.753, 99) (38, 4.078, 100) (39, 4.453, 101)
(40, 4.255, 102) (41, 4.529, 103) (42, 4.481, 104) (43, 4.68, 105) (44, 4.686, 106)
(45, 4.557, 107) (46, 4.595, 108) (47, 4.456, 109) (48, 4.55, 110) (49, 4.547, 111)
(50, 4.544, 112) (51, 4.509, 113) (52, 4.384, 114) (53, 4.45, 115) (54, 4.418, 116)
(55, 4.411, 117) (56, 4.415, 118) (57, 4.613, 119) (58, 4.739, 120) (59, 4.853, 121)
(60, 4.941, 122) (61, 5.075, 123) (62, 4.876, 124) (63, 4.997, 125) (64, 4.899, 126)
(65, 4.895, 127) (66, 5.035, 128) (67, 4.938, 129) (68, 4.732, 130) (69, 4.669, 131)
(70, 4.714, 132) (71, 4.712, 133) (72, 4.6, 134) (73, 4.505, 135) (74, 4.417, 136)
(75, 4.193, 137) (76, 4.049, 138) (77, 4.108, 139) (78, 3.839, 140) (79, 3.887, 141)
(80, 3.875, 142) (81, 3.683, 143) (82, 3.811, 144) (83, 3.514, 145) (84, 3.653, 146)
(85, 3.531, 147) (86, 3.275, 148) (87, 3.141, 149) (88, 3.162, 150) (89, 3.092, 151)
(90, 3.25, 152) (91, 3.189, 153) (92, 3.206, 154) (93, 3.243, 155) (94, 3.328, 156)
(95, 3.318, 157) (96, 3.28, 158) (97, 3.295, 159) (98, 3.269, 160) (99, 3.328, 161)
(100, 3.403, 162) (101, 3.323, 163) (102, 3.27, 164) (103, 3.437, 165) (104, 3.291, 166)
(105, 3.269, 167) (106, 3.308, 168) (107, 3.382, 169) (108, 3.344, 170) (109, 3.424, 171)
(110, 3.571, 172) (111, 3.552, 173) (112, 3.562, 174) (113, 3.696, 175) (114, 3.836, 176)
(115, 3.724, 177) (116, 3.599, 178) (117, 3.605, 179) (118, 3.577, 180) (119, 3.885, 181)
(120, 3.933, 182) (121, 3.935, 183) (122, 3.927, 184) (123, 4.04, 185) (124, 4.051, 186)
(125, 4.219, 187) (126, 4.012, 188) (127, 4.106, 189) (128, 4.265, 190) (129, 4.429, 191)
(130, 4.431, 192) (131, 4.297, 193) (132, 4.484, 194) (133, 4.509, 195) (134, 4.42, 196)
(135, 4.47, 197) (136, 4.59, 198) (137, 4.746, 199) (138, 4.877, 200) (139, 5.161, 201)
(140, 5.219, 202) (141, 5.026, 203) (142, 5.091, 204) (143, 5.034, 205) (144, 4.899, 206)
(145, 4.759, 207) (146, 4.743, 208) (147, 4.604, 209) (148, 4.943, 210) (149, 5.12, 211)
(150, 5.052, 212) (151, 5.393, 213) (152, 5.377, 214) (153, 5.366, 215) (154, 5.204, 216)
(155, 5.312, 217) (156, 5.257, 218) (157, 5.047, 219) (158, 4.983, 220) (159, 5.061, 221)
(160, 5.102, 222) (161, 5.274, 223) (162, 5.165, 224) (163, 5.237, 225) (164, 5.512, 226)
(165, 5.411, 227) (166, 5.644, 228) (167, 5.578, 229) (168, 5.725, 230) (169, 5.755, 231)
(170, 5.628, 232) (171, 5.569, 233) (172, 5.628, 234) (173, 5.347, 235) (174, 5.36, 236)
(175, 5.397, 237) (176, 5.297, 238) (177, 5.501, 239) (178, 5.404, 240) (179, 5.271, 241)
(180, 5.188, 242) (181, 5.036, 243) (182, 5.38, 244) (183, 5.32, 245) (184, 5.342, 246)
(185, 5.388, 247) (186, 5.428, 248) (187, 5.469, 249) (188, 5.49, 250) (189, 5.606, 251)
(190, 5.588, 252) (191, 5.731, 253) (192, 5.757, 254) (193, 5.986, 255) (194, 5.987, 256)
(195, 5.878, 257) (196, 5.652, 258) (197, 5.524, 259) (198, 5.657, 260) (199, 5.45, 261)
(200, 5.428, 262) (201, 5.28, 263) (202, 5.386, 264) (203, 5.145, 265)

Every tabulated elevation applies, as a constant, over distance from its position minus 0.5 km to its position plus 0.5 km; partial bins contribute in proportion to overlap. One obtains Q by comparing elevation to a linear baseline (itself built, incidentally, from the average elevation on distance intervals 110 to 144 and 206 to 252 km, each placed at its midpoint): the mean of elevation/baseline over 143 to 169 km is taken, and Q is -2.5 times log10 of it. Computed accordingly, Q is 0.382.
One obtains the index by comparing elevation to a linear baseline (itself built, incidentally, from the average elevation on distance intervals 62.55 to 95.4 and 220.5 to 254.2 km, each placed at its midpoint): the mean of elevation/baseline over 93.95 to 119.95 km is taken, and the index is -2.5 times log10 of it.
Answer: 0.10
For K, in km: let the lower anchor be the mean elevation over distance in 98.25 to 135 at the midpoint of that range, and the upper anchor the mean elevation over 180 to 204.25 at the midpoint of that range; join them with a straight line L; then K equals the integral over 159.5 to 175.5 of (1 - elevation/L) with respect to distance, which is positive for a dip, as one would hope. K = 3.81 km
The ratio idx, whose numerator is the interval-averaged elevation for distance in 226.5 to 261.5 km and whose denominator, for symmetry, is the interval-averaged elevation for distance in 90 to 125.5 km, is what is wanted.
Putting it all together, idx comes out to 1.28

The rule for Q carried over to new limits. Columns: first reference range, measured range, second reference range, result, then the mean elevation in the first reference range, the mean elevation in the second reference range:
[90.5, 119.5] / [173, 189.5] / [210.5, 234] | 0.272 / 4.2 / 5.34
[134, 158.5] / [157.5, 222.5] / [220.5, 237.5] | 0.087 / 3.63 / 5.43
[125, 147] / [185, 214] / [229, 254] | 0.075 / 4.32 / 5.46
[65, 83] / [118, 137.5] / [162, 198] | -0.130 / 4.59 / 3.84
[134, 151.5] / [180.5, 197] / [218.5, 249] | 0.096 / 3.77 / 5.37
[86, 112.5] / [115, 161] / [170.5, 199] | 0.013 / 4.21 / 4.02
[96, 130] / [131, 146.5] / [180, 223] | 0.110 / 4.51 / 4.69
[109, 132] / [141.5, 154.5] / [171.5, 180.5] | 0.219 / 4.7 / 3.64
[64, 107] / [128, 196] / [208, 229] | 0.264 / 4.37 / 5.2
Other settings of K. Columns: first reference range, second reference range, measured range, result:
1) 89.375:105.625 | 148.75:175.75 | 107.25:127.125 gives -4.66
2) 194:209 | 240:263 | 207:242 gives -1.08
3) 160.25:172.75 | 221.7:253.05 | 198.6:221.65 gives -2.13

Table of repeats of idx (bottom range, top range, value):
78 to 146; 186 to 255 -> 1.17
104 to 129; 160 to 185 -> 0.76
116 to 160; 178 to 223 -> 1.14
